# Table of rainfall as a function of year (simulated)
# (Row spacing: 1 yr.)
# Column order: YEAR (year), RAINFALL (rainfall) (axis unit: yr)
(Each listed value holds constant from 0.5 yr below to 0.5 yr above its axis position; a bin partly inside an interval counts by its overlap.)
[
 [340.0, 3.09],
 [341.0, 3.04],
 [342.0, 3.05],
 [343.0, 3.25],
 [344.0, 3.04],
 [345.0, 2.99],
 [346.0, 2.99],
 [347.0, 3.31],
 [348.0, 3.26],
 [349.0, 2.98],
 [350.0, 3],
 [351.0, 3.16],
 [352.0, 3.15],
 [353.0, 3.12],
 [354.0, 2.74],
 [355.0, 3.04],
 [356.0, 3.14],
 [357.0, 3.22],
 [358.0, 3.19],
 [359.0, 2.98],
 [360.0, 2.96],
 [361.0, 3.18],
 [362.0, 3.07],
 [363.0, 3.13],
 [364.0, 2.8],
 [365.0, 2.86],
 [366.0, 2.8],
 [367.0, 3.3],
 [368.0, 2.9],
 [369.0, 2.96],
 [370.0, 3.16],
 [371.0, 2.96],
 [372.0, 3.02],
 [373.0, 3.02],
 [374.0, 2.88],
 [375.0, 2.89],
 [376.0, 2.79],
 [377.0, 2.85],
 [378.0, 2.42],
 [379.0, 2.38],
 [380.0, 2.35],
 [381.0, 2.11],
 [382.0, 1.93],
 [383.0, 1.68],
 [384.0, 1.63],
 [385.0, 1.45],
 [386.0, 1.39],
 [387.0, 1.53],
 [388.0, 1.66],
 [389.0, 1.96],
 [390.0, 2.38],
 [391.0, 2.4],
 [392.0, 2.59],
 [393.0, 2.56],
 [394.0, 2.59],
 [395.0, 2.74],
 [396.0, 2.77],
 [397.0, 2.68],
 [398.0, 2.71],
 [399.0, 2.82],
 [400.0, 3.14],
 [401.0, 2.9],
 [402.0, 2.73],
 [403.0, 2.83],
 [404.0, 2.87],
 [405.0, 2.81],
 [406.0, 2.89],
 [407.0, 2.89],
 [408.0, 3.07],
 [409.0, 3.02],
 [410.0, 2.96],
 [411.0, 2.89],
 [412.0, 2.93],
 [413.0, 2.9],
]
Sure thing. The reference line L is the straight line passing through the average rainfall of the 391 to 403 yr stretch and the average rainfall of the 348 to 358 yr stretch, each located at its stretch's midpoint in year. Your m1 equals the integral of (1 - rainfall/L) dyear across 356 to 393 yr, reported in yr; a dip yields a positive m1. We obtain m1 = 4.28 yr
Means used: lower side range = 3.08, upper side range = 2.74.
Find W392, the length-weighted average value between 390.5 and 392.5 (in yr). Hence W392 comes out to 2.5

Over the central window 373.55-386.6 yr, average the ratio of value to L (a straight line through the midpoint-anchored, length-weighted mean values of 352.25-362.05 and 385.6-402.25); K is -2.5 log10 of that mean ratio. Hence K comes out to 0.22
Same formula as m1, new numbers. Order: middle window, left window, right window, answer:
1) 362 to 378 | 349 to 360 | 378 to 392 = -2.9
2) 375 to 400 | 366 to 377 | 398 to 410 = 5.5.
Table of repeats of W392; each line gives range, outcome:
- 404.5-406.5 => 2.85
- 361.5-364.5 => 3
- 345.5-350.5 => 3.11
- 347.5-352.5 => 3.11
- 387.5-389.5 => 1.81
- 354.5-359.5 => 3.11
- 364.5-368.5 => 2.96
